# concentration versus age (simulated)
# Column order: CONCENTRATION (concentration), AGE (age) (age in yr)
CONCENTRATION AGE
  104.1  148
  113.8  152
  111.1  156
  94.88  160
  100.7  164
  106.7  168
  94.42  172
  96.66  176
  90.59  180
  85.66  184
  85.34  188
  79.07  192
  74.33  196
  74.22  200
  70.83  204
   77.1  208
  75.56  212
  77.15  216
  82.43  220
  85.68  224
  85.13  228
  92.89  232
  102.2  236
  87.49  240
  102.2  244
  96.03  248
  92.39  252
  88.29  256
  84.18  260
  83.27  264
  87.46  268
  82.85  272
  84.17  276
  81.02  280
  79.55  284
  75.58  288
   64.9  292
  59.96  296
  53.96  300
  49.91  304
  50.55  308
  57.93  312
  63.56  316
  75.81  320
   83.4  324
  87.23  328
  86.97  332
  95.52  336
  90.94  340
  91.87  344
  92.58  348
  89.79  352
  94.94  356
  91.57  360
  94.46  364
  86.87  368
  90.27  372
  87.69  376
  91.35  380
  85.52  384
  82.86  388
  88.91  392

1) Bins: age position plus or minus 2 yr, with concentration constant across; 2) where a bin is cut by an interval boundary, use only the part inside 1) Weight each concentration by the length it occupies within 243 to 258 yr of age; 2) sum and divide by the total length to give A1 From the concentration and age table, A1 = 94.2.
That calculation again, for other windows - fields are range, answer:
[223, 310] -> 80.4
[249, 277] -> 86.5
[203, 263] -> 86.8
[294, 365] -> 78.2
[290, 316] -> 56.8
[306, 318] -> 57.3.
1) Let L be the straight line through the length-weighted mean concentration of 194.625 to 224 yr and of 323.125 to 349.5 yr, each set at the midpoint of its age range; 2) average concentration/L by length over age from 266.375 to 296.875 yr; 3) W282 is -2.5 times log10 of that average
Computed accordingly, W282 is 0.090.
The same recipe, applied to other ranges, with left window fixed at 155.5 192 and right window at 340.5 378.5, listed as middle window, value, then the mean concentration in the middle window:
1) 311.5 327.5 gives 0.25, 72.9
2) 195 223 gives 0.23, 76.4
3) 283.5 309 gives 0.44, 61.5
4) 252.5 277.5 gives 0.09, 85.5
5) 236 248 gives -0.03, 96.3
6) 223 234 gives 0.07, 88.1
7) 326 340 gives 0.02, 90.1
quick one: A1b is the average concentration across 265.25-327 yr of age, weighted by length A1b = 70.5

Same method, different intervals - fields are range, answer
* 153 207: 89.8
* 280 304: 66.6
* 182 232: 79.9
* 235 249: 96.7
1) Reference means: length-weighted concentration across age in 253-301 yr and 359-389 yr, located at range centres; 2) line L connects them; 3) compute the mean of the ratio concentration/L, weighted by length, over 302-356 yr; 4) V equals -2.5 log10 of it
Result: 0.07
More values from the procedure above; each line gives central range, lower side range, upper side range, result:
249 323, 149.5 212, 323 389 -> 0.22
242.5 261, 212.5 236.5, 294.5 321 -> -0.20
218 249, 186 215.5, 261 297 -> -0.18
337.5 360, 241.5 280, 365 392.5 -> -0.05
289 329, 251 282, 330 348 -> 0.35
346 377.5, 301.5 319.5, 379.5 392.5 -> -0.18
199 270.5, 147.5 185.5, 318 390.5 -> 0.12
